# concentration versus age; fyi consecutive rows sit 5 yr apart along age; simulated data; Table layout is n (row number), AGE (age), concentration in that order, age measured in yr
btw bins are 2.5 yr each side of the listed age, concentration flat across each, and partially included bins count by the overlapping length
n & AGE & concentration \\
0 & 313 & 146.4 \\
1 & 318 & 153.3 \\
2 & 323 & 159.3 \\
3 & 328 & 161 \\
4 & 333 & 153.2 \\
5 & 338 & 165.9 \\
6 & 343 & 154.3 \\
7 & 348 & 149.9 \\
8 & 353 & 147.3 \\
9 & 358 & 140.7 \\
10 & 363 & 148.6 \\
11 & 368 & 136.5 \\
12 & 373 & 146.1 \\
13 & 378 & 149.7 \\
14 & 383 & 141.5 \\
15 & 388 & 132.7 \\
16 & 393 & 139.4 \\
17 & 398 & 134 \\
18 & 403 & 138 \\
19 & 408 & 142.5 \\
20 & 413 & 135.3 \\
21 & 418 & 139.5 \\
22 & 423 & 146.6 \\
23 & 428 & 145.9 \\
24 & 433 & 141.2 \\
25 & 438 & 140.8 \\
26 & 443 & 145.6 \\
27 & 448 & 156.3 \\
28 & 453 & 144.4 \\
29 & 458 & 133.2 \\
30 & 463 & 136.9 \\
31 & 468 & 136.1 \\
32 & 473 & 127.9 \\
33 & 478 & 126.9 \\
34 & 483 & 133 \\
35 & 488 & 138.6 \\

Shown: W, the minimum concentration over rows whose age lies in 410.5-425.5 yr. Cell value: 135.3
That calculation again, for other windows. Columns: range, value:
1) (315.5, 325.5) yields 153.3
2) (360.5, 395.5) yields 132.7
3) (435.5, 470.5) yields 133.2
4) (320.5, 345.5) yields 153.2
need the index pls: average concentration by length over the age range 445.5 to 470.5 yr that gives 141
